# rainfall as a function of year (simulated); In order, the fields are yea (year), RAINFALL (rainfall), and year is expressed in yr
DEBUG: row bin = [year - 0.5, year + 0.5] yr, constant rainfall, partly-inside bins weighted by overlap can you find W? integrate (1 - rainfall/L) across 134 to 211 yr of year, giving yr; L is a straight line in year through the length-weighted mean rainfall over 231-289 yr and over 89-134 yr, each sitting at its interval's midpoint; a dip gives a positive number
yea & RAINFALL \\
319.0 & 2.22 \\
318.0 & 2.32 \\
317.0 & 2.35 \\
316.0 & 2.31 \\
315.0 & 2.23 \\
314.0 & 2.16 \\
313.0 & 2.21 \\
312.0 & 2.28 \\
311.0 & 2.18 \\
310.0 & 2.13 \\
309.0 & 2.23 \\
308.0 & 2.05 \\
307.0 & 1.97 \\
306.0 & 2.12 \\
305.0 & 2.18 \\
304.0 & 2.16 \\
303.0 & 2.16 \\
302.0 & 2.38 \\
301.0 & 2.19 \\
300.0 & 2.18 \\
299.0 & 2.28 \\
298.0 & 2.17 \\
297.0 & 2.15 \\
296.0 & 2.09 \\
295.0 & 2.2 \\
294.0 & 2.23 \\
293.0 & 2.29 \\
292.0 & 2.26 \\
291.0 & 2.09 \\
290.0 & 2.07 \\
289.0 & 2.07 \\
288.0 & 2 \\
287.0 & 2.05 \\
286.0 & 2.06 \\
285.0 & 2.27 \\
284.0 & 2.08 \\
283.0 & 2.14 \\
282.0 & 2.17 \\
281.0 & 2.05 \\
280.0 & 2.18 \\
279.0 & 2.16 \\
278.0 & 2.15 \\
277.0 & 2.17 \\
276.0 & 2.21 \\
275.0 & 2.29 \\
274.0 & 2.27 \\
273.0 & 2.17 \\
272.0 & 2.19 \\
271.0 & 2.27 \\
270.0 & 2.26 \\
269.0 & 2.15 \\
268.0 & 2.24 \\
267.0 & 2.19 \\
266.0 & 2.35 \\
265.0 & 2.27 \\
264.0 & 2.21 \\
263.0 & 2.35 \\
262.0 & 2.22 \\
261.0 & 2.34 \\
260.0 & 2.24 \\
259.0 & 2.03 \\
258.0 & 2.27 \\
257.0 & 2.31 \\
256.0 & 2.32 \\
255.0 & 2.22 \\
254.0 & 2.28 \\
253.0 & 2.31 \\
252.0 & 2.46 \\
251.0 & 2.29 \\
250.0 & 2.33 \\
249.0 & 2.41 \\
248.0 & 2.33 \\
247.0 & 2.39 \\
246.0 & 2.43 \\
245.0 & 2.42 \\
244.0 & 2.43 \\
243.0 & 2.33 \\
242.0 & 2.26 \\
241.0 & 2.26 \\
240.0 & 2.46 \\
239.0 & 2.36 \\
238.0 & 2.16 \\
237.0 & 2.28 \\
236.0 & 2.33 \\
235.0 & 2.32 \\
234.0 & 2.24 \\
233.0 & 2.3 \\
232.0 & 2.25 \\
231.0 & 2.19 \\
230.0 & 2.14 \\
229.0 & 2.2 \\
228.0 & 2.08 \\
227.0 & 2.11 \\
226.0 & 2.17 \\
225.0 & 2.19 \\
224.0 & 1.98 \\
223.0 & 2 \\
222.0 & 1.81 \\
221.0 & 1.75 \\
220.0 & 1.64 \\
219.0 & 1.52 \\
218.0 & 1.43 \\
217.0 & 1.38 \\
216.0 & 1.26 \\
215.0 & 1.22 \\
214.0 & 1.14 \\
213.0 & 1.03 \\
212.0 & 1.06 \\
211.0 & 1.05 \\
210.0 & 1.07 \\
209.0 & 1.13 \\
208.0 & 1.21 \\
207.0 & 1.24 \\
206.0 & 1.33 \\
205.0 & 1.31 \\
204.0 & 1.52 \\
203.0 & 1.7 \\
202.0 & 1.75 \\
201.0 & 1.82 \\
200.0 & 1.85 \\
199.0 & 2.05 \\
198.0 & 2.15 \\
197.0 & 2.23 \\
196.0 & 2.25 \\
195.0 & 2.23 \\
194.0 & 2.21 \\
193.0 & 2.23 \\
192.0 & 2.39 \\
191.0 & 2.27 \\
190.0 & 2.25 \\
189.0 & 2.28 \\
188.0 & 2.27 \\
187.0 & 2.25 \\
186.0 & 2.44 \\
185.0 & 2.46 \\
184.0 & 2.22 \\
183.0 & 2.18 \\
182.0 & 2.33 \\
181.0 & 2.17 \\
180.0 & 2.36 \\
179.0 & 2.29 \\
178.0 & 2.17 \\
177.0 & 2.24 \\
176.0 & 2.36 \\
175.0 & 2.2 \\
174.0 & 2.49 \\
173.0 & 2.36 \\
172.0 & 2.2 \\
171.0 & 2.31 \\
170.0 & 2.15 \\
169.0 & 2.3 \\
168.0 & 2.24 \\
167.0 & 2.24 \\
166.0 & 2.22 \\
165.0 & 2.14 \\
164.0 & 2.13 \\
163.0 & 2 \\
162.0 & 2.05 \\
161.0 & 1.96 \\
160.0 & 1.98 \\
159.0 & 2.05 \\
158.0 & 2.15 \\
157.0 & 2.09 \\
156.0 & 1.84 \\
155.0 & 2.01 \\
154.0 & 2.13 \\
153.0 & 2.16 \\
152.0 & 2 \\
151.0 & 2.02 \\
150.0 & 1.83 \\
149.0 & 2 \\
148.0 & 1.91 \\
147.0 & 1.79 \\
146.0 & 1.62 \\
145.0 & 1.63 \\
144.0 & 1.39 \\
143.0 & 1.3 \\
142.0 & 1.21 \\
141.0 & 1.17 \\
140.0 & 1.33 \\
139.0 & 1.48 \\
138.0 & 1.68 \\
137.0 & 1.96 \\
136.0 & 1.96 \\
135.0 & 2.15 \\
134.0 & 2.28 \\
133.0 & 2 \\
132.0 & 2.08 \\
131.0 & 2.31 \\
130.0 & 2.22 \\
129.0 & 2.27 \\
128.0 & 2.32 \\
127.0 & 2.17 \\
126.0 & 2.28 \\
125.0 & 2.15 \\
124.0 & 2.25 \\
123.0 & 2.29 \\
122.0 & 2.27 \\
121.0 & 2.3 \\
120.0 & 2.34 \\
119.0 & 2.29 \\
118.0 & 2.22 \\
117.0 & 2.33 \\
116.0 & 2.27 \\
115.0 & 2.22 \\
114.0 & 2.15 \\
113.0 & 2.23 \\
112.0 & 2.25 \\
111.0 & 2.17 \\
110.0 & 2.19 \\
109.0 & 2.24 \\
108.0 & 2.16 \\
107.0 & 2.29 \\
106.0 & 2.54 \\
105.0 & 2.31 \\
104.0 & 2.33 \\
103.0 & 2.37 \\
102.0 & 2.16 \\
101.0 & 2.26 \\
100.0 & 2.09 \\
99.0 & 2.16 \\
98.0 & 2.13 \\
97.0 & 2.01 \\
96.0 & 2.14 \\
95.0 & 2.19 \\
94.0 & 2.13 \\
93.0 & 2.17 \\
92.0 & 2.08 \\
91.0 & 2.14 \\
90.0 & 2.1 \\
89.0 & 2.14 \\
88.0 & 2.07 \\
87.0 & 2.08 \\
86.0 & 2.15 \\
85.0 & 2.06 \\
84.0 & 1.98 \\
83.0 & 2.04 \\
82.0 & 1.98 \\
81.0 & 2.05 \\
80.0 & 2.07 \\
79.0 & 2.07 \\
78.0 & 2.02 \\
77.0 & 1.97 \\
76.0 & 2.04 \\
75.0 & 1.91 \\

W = 9.0 yr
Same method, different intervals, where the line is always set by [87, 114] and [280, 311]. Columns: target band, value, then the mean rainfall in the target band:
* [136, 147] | 3.4 yr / 1.51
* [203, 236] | 7.5 yr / 1.68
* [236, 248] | -1.0 yr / 2.34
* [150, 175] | 0.6 yr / 2.13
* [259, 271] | -0.5 yr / 2.25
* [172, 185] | -0.7 yr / 2.28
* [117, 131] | -0.5 yr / 2.26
